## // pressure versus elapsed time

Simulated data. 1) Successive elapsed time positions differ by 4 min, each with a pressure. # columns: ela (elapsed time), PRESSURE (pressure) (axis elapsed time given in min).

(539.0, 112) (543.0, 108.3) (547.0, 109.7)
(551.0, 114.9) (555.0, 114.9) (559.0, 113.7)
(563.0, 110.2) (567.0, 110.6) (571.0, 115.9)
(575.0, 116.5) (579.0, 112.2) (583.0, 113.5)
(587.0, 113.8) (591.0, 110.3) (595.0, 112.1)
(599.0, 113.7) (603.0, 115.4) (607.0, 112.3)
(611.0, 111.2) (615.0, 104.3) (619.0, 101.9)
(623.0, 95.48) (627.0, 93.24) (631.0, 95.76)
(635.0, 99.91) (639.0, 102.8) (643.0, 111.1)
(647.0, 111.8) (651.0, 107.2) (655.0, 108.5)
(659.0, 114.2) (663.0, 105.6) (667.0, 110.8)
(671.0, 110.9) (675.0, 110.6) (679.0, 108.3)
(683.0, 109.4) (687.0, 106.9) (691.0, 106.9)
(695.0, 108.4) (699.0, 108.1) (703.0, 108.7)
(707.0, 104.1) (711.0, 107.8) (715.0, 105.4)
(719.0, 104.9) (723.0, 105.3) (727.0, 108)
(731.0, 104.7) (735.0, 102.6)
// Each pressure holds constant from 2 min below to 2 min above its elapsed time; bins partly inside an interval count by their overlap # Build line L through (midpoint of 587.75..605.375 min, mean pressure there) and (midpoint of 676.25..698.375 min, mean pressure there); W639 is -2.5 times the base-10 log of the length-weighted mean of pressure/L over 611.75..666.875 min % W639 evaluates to 0.06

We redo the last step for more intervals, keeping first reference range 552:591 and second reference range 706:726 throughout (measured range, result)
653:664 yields -0.01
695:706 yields -0.02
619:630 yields 0.15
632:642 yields 0.08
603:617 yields 0.01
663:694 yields -0.01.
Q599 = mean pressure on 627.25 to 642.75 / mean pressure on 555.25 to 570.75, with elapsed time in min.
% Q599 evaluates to 0.89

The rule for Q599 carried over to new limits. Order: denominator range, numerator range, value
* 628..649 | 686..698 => 1.04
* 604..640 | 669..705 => 1.06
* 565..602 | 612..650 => 0.90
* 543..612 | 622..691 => 0.94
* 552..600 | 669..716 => 0.95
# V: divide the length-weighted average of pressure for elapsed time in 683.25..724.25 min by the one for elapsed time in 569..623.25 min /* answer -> 0.96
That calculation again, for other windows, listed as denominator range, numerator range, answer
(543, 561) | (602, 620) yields 0.97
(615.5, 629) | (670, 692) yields 1.11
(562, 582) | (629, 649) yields 0.92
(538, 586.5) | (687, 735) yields 0.94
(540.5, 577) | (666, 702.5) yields 0.97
